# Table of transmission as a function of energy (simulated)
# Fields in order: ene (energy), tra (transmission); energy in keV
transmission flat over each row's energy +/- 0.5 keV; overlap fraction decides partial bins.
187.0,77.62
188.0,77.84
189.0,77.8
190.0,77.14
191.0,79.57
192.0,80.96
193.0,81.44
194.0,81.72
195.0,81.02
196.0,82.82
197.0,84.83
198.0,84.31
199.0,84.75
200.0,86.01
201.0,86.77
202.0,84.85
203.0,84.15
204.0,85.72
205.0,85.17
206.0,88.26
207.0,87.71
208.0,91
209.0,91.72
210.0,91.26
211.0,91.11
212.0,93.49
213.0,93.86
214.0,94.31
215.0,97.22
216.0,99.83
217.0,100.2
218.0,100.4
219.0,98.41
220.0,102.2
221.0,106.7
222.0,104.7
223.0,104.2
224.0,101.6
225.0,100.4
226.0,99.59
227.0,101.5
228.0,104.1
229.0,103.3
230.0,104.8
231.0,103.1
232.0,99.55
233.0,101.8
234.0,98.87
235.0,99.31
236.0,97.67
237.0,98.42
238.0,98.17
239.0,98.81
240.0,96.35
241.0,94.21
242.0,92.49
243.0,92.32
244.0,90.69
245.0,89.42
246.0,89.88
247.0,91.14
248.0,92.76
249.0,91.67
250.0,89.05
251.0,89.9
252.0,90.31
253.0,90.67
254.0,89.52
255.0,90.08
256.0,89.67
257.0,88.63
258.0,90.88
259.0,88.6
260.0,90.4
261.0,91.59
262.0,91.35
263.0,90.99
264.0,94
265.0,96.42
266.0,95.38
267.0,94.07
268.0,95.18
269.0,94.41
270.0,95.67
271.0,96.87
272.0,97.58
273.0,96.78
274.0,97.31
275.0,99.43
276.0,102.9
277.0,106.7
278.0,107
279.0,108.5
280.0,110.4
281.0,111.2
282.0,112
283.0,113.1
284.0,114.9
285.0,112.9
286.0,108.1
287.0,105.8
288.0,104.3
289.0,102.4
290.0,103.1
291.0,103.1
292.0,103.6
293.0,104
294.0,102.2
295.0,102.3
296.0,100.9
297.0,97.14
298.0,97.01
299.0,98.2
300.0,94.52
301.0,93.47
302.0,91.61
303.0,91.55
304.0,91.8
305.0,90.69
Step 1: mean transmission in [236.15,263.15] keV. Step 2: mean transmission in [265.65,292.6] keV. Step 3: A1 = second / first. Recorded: 1.1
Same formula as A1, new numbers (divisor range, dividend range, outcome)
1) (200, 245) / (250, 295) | 1.03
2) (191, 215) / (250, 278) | 1.08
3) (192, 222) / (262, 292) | 1.13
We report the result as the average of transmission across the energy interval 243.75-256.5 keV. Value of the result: 90.4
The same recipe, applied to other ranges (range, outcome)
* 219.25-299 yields 98.7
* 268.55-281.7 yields 102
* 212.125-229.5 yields 101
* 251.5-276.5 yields 93.5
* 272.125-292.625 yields 106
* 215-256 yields 97.1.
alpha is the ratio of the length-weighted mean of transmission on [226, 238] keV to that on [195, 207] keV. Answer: 1.19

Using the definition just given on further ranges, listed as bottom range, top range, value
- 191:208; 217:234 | 1.21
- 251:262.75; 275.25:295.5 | 1.18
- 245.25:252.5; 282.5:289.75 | 1.20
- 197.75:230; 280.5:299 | 1.11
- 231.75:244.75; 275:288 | 1.13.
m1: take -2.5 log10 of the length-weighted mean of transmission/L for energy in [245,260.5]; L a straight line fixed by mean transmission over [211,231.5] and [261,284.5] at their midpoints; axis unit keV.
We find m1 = 0.12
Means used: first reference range 100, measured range 90.2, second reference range 101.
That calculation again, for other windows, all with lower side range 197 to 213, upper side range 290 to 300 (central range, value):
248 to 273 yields 0.040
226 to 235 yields -0.116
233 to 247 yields -0.028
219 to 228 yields -0.135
